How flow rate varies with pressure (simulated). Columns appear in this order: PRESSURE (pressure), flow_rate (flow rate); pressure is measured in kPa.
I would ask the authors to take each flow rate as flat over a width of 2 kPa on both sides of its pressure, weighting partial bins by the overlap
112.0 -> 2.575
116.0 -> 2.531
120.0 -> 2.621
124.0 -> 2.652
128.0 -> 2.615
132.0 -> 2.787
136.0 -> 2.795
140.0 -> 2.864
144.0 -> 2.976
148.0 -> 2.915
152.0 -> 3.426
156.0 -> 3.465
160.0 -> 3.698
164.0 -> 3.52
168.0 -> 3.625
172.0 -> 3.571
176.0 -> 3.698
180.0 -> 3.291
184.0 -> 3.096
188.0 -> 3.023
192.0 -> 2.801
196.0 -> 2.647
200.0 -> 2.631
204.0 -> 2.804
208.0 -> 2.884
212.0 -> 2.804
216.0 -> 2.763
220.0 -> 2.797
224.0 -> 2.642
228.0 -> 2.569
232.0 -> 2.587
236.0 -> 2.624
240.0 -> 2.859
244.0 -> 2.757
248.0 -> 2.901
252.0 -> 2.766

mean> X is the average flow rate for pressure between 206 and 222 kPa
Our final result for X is 2.81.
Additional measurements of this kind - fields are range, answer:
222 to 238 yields 2.61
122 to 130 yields 2.63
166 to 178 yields 3.63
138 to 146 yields 2.92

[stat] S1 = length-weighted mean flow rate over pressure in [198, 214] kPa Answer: 2.78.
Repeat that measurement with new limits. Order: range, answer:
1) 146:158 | 3.27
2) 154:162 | 3.58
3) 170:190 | 3.34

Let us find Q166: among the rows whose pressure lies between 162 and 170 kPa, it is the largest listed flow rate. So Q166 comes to 3.625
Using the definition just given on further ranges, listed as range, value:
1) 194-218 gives 2.884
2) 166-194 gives 3.698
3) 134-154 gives 3.426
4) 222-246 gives 2.859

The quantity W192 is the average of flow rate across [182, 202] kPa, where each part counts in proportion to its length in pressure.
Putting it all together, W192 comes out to 2.84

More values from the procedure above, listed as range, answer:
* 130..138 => 2.79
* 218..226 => 2.72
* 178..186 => 3.19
